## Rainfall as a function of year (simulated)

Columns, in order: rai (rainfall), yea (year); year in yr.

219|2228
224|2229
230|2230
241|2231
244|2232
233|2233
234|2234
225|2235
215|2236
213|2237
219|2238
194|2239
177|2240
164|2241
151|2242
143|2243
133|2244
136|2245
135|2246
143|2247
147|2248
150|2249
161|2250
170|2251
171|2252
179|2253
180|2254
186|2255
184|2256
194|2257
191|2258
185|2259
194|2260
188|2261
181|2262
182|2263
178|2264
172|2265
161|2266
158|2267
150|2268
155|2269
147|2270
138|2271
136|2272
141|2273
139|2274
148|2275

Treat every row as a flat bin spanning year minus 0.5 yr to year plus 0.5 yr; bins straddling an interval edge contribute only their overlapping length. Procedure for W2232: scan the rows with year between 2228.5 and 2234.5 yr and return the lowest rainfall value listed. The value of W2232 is 224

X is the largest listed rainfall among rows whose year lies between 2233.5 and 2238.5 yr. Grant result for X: 234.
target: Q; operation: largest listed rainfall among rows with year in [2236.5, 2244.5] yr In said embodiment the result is 219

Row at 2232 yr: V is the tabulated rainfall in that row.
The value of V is 244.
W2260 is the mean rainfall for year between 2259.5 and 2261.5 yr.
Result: 191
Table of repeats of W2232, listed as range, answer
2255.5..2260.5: 184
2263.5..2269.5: 150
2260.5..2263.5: 181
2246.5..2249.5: 143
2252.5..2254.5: 179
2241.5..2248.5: 133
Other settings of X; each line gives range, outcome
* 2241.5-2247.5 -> 151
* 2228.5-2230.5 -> 230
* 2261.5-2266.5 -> 182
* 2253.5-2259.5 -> 194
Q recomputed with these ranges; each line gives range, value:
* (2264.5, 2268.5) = 172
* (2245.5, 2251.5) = 170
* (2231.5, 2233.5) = 244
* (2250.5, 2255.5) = 186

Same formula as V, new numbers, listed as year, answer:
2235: 225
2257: 194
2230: 230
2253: 179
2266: 161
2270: 147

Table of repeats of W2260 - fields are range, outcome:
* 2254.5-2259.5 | 188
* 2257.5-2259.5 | 188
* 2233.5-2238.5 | 221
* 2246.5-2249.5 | 147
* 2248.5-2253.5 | 166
